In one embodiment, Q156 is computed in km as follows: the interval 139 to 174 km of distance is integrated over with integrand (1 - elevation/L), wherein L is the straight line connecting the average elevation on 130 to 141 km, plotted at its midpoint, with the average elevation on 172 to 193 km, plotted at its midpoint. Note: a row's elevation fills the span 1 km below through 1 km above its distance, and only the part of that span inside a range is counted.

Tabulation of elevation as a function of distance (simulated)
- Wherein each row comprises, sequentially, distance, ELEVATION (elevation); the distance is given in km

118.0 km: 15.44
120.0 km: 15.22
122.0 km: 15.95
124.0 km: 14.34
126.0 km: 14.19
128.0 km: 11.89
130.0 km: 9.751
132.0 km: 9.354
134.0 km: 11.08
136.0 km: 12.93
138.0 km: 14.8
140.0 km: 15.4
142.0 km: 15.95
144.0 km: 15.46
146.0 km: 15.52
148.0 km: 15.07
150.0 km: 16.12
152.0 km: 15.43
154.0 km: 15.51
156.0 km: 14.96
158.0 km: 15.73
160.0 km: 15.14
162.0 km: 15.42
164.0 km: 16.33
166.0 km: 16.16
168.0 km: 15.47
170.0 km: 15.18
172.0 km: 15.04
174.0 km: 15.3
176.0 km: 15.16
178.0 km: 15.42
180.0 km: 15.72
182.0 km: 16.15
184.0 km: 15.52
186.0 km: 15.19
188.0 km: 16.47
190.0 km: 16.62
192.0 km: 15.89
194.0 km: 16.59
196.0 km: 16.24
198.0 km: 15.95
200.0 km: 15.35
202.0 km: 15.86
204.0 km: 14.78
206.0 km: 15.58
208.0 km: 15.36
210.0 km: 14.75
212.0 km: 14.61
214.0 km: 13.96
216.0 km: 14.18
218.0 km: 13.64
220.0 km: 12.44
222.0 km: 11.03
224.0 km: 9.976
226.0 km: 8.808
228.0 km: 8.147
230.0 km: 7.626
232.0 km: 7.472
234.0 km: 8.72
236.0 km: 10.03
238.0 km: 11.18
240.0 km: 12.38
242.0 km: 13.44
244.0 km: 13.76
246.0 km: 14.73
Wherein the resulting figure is -4.2 km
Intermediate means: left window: 12.4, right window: 15.7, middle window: 15.5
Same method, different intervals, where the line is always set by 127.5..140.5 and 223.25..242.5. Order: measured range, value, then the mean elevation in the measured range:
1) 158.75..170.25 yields -4.4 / 15.6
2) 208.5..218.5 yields -4.1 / 14.3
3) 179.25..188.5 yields -4.2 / 15.8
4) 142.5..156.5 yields -4.5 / 15.5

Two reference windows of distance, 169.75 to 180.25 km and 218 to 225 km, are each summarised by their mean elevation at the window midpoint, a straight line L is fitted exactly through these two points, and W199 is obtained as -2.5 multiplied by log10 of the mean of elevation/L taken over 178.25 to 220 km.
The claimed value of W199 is -0.16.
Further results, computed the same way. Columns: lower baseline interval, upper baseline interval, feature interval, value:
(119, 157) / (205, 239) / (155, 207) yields -0.22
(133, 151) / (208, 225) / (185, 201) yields -0.17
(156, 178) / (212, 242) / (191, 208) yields -0.21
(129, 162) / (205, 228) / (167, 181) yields -0.12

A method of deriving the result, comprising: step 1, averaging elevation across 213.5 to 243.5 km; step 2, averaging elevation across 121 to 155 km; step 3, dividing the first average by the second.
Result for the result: 0.77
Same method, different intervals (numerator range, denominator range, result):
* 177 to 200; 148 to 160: 1.03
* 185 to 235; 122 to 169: 0.93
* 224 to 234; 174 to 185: 0.53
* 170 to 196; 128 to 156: 1.13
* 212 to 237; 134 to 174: 0.70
